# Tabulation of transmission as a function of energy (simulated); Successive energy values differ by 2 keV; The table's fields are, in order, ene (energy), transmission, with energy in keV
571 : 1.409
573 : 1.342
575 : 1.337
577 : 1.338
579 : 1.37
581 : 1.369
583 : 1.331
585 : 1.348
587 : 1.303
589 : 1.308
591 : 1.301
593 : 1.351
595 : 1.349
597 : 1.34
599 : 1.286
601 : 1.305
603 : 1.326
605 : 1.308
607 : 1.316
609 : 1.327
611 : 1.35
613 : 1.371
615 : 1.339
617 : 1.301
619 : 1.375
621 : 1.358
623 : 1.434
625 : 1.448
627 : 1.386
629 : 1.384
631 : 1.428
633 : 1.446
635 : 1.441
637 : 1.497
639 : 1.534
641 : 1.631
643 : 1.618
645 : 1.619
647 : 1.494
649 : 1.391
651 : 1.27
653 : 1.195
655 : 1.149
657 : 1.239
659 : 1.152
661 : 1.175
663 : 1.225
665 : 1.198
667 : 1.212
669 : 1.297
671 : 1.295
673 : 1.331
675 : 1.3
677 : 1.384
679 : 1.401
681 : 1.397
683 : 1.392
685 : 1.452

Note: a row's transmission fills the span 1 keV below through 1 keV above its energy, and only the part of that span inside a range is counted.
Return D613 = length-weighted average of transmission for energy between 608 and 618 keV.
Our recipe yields 1.34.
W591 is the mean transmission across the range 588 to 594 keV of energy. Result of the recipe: 1.32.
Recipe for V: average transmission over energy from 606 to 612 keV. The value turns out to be 1.33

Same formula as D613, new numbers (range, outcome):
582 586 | 1.34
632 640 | 1.48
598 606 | 1.31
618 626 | 1.4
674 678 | 1.34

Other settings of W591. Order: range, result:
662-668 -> 1.21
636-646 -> 1.58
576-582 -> 1.36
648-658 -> 1.25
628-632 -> 1.41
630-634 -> 1.44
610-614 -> 1.36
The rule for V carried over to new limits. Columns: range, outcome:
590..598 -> 1.34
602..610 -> 1.32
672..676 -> 1.32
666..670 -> 1.25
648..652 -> 1.33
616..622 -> 1.34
